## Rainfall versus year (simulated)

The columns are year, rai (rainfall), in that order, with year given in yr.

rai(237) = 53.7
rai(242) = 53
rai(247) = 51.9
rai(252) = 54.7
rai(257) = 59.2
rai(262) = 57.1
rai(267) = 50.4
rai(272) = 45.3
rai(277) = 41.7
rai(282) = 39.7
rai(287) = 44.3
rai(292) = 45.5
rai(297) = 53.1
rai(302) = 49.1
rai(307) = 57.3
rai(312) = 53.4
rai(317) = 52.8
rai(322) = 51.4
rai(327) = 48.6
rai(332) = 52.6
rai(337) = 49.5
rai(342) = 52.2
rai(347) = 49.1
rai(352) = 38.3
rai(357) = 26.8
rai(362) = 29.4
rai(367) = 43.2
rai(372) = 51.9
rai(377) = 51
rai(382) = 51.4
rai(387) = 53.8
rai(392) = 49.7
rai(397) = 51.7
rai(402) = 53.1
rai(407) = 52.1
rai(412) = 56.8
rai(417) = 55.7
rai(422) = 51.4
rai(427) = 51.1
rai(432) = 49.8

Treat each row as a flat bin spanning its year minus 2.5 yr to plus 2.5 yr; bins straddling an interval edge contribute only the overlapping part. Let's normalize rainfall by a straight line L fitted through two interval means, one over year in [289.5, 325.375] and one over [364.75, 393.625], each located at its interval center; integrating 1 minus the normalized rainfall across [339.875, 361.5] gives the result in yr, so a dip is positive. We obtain 4.5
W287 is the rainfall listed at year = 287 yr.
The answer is 44.3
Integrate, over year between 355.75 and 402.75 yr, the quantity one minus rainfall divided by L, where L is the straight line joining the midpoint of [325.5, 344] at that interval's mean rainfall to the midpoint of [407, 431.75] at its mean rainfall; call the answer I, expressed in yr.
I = 5.1 yr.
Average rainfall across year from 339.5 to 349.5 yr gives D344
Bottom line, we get 50.6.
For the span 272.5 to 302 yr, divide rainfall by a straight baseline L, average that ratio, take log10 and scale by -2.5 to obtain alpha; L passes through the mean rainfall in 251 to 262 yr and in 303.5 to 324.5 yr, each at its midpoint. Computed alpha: 0.22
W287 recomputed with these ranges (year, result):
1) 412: 56.8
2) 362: 29.4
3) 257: 59.2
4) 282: 39.7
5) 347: 49.1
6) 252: 54.7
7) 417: 55.7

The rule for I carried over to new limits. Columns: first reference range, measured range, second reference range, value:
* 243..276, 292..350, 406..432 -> 1.59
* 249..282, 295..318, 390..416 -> -0.86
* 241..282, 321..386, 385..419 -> 8.13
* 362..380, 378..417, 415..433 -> -2.94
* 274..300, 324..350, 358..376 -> -4.69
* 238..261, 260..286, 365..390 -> 3.62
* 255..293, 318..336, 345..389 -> -2.15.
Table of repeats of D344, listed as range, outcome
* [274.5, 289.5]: 41.9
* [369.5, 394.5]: 51.6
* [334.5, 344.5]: 50.9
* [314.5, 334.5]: 51.4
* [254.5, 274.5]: 53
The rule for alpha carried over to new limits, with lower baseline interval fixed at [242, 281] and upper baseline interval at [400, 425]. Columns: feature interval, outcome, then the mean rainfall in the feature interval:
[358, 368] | 0.49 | 33.8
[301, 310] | -0.04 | 53.9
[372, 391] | 0.03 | 51.9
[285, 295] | 0.14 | 45.3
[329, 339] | 0.03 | 51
